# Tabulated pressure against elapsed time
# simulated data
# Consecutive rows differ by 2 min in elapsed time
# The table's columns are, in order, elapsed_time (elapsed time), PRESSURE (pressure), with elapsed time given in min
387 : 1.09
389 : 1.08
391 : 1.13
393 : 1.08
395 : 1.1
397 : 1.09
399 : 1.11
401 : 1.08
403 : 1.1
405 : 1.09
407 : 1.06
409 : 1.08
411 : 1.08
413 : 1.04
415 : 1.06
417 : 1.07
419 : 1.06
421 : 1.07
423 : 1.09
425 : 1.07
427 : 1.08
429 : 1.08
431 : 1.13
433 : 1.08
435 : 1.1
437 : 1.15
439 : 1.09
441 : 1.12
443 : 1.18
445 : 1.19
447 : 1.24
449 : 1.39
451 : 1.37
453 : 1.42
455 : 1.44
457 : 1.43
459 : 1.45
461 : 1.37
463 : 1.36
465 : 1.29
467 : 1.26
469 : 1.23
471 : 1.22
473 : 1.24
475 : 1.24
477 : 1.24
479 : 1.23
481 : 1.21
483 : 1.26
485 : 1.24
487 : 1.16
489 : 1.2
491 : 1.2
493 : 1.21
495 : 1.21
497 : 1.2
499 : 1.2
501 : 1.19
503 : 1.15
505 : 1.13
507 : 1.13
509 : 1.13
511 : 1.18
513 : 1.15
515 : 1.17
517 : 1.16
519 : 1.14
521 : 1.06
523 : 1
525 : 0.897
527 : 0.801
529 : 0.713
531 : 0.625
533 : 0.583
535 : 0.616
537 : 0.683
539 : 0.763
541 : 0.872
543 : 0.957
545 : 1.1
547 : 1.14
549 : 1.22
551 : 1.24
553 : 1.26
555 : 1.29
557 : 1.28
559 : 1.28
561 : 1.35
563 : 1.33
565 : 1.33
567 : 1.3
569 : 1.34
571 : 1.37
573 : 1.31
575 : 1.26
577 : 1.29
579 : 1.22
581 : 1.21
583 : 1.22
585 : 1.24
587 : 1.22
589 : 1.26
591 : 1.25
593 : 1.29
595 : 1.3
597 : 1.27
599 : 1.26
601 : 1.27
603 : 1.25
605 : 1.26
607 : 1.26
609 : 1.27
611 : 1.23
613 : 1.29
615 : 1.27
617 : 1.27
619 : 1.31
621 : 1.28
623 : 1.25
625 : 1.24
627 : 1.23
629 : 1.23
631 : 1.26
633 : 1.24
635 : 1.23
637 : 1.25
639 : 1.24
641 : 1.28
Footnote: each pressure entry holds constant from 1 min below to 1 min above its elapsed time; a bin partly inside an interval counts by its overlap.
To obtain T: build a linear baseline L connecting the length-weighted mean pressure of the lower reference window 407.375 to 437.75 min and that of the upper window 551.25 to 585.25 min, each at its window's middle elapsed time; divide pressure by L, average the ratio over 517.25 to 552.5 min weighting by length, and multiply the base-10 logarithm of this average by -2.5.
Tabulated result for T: 0.33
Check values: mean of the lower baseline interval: 1.08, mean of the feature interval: 0.917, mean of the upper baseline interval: 1.29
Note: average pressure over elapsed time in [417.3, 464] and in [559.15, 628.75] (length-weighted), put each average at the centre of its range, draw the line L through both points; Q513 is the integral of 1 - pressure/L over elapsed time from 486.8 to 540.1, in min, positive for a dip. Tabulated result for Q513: 9.4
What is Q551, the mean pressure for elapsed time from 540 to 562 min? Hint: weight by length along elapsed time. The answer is 1.18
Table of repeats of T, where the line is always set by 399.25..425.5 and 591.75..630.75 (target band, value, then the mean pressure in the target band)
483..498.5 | -0.05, 1.21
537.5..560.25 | 0.08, 1.12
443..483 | -0.16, 1.3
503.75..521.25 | 0.03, 1.14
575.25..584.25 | 0.00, 1.24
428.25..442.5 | -0.01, 1.11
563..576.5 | -0.08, 1.32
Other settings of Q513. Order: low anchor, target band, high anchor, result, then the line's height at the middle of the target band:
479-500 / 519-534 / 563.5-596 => 4.9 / 1.24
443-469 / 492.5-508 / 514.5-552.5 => -0.9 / 1.11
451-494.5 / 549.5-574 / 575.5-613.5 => -0.8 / 1.26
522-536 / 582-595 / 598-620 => -1.3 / 1.13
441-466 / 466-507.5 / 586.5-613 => 3.5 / 1.32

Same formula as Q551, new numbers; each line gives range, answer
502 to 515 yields 1.15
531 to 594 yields 1.16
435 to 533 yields 1.18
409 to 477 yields 1.2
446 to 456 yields 1.37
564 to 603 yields 1.27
